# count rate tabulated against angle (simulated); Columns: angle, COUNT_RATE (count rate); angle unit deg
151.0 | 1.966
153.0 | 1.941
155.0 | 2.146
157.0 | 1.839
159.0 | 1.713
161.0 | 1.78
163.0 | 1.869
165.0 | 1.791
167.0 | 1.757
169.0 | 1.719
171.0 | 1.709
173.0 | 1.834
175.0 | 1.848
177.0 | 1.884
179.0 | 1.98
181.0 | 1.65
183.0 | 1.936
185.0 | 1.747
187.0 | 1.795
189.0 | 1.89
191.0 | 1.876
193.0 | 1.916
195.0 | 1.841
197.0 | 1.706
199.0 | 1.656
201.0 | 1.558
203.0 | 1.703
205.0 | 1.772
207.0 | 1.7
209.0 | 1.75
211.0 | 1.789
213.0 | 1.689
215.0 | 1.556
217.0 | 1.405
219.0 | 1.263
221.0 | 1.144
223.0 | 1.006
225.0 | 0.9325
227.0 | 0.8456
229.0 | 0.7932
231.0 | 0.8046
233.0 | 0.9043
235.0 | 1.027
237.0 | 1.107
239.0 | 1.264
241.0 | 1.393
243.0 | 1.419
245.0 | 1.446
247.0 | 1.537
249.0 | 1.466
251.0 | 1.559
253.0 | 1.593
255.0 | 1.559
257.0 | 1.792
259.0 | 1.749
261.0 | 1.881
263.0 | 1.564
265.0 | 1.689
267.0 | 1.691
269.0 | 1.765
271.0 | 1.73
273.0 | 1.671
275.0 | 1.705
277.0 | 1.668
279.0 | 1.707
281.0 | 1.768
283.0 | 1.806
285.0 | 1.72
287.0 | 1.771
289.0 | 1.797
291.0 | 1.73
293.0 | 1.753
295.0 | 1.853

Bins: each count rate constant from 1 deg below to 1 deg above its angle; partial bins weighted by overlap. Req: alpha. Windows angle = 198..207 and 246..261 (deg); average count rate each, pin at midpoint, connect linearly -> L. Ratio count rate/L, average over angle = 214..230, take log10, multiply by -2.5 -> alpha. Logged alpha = 0.43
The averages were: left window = 1.68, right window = 1.63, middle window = 1.12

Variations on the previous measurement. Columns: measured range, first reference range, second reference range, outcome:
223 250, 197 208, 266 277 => 0.427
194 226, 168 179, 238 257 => 0.088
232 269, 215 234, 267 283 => -0.067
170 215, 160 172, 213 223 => -0.150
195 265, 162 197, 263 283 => 0.225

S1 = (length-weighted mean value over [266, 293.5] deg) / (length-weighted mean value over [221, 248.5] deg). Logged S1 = 1.5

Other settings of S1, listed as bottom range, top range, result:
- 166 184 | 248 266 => 0.91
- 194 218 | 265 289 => 1.03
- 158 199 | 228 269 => 0.79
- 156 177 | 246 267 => 0.92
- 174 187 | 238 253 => 0.79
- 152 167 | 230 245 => 0.62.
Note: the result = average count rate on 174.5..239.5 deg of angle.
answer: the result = 1.51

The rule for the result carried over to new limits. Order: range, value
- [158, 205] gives 1.79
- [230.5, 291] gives 1.56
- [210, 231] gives 1.22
